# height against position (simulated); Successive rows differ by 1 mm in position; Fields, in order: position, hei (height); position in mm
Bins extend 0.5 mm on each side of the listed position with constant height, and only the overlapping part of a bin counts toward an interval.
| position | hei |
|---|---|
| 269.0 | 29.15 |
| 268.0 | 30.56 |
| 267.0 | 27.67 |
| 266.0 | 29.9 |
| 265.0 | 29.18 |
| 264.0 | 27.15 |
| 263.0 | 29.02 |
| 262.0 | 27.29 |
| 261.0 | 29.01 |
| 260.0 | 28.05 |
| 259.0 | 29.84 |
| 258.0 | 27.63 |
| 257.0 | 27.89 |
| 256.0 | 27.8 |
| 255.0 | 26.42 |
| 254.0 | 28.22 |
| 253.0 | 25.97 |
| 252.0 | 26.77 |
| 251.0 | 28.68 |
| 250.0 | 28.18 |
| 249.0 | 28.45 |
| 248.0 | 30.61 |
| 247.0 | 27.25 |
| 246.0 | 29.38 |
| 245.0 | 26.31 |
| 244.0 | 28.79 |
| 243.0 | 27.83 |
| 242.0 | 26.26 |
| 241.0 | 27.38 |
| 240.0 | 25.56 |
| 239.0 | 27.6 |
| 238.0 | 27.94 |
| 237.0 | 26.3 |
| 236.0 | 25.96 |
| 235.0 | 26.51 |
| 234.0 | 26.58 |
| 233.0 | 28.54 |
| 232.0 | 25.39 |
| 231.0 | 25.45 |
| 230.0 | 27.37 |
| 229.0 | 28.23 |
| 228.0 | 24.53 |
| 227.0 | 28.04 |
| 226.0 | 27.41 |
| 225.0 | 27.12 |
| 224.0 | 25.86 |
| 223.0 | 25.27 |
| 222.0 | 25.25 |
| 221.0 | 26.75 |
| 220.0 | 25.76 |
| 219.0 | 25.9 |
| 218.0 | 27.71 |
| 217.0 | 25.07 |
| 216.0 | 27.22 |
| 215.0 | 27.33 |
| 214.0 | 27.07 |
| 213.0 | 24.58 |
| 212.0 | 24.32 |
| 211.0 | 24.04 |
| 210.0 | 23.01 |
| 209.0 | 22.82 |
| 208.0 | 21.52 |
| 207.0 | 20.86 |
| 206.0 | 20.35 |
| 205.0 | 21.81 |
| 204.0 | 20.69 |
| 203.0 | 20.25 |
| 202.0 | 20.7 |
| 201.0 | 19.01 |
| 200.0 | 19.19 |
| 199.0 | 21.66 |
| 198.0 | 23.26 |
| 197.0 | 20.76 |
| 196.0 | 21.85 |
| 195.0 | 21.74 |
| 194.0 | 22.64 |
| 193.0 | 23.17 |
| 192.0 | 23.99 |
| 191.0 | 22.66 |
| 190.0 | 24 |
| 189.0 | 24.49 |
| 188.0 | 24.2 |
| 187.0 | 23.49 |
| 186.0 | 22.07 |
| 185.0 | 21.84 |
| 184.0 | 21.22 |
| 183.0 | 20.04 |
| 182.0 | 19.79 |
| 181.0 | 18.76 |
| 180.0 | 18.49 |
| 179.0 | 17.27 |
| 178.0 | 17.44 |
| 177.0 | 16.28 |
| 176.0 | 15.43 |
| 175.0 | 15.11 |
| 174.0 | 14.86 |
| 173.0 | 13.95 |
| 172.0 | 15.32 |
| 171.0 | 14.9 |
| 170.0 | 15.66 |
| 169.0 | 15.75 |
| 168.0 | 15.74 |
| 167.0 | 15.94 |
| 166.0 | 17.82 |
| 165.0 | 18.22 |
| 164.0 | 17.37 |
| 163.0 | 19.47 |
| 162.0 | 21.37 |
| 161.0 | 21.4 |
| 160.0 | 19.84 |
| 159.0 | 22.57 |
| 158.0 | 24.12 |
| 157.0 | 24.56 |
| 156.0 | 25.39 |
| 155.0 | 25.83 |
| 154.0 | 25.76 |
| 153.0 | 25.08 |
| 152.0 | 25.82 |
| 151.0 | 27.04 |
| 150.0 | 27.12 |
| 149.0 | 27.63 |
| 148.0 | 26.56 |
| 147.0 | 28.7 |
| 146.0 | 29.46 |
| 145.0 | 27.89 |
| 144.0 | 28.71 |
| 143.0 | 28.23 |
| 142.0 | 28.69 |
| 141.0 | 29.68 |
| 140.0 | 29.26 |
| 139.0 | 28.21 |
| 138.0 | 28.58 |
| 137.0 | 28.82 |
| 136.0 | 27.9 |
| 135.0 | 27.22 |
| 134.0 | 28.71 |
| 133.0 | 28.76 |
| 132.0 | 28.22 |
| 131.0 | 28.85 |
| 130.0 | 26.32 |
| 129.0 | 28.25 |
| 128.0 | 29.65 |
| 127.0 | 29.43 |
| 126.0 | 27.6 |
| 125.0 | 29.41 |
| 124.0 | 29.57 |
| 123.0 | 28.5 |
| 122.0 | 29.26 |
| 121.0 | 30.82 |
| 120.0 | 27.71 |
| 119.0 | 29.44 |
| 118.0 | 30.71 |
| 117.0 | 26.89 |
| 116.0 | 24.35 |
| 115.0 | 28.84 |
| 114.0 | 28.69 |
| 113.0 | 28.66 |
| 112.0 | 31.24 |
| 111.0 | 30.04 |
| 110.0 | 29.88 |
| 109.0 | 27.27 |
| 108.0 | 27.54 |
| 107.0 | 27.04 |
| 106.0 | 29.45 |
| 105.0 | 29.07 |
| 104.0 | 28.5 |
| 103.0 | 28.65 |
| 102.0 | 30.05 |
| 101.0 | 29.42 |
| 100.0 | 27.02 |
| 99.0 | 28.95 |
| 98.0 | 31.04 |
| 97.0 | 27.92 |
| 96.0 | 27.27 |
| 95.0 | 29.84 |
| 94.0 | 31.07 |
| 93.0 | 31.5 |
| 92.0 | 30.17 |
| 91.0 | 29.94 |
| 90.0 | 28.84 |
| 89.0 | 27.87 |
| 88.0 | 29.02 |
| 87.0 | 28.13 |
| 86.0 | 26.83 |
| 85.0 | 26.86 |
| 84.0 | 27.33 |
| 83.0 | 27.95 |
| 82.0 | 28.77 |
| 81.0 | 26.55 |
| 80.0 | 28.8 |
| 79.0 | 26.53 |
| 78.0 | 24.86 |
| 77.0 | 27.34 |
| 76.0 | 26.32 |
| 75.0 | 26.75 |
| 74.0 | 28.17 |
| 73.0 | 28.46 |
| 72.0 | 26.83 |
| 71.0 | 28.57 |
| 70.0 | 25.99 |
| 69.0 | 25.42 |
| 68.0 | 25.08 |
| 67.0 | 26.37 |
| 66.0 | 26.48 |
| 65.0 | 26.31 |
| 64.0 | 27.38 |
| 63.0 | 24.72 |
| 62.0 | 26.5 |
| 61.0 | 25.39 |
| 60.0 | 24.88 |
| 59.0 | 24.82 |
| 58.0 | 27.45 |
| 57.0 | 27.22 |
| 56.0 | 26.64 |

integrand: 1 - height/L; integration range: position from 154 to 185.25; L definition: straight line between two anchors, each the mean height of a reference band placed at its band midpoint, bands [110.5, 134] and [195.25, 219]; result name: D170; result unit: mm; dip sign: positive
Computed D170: 8.16 mm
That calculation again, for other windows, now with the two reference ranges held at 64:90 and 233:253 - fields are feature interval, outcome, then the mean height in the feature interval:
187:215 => 5.00 mm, 22.5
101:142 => -2.19 mm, 28.7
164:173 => 3.69 mm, 16.1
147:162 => 1.31 mm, 24.9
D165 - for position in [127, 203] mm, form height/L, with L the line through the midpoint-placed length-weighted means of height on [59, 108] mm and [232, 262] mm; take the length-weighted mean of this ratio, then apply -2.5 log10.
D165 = 0.21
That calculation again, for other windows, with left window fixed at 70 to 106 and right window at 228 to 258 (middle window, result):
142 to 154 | 0.018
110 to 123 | -0.030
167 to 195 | 0.399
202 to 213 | 0.243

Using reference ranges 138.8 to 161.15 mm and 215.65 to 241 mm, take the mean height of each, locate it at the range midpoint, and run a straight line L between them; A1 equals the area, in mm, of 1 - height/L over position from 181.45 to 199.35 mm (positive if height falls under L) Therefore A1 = 2.8 mm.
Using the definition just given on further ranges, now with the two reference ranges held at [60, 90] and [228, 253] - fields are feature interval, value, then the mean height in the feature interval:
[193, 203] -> 2.2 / 21.3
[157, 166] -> 2.2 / 20.6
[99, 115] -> -1.1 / 28.8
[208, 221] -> 0.9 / 25.3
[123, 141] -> -1.0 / 28.5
